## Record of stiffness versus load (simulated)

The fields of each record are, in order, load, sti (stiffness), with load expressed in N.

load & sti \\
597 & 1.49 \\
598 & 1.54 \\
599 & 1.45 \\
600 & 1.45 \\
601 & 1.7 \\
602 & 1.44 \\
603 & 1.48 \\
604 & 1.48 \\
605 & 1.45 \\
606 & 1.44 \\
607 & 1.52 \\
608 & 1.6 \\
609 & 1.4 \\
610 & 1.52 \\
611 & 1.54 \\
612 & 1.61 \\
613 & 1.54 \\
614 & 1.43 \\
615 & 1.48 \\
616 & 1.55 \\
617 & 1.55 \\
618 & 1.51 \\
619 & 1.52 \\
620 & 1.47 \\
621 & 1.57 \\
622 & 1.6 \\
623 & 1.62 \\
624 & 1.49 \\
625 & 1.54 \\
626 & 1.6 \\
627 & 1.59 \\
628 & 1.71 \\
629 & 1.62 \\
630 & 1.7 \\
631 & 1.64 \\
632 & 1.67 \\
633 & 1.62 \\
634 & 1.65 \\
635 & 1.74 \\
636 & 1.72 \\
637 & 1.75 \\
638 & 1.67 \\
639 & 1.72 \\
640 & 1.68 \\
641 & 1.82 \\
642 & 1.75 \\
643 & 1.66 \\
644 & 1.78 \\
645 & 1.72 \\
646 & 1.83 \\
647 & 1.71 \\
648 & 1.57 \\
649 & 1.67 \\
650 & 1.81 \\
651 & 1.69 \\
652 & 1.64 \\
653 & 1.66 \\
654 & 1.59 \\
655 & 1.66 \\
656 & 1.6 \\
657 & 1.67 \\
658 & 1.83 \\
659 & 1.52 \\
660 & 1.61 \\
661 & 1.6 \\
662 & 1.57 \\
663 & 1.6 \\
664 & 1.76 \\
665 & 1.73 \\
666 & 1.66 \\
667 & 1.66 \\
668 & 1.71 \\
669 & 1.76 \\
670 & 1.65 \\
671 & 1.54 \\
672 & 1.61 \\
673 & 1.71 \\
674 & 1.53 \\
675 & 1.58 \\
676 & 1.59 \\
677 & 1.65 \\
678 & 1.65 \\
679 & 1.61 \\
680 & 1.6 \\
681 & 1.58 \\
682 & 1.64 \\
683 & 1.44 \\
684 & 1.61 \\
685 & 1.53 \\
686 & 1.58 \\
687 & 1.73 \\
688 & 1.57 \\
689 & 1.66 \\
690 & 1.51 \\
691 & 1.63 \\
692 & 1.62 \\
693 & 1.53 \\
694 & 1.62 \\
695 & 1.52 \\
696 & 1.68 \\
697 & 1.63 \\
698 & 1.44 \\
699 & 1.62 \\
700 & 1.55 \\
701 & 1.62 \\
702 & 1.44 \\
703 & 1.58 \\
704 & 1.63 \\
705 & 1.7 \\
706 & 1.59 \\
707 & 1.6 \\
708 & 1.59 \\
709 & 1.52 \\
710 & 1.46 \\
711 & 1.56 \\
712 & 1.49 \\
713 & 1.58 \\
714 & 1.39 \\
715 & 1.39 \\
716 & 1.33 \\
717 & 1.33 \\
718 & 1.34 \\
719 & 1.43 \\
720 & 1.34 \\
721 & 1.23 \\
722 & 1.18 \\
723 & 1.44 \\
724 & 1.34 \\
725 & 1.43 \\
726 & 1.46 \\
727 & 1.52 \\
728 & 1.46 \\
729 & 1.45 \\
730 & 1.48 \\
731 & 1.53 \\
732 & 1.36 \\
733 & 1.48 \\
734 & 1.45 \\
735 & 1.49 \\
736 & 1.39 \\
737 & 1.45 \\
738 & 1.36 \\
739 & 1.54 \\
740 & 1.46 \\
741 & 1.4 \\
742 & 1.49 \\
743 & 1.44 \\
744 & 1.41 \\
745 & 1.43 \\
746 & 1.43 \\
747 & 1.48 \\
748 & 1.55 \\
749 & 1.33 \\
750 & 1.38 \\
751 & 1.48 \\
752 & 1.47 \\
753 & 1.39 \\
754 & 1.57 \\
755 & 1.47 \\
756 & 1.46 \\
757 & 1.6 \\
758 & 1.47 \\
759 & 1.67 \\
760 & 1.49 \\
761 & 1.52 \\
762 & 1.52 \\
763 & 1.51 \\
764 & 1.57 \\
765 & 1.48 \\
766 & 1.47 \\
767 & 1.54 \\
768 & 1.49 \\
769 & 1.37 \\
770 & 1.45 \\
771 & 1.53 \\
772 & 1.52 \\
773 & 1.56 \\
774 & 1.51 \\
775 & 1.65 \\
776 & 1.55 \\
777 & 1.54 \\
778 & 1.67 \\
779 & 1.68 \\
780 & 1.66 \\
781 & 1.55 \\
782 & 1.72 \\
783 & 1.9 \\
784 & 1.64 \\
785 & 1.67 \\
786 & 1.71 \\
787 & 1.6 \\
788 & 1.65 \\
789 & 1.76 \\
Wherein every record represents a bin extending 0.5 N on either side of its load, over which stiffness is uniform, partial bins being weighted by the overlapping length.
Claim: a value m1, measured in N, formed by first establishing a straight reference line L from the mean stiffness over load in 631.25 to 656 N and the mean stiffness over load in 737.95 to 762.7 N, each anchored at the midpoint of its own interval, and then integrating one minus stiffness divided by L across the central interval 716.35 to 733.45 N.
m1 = 1.4 N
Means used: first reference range 1.7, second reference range 1.47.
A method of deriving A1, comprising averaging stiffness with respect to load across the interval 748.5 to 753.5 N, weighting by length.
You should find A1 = 1.41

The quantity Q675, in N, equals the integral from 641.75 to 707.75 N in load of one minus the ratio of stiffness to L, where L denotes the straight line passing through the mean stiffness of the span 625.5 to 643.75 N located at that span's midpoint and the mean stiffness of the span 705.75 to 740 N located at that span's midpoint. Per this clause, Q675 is -2.4 N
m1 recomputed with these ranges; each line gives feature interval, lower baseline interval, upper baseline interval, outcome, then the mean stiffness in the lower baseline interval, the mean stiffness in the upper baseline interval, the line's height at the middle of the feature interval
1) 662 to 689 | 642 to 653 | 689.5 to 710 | 0.21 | 1.71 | 1.58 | 1.64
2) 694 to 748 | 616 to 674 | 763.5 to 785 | 4.54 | 1.65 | 1.58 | 1.61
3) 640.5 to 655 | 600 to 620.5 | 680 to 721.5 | -1.77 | 1.51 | 1.53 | 1.52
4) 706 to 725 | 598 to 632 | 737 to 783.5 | 1.24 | 1.54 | 1.52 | 1.52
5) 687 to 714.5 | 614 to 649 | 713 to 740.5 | -1.80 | 1.64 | 1.41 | 1.47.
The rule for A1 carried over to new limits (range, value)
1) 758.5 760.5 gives 1.58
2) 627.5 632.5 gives 1.67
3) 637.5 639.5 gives 1.69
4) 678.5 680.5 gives 1.6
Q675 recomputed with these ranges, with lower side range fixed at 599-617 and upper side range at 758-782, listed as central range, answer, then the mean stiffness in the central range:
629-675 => -4.76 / 1.67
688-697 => -0.41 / 1.6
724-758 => 1.83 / 1.46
